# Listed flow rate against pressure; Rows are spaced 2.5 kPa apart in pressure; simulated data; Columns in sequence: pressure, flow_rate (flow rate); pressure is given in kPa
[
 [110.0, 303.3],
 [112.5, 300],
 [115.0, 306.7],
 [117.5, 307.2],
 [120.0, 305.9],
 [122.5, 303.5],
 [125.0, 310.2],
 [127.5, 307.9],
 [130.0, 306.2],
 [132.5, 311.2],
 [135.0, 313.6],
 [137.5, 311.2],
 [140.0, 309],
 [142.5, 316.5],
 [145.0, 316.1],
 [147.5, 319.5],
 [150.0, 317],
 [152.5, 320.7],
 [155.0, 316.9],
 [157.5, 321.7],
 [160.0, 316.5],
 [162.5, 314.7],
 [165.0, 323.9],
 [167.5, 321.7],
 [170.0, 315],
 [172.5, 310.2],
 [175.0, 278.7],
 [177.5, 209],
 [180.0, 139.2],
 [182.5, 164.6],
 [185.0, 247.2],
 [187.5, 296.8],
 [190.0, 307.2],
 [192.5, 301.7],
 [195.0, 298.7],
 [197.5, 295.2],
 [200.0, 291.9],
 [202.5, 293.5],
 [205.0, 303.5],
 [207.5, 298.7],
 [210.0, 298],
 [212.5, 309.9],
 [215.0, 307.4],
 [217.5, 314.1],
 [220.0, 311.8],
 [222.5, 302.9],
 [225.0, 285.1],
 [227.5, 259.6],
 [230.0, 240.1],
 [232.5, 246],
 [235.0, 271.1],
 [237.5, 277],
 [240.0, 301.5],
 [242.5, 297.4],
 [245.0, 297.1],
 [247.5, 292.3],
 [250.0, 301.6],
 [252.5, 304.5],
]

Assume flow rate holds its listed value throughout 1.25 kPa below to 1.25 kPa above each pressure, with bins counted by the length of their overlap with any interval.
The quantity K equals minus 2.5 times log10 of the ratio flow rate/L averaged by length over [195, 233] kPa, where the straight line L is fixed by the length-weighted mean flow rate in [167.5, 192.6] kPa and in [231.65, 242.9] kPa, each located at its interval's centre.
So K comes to -0.084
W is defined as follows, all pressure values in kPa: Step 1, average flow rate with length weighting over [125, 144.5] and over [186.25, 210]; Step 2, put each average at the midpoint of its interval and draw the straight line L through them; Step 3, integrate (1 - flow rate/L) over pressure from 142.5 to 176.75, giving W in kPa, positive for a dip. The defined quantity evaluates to -0.8 kPa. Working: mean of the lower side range 311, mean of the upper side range 299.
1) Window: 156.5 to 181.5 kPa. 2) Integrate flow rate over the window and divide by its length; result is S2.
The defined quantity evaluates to 283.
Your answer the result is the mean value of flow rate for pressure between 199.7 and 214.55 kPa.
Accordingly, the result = 300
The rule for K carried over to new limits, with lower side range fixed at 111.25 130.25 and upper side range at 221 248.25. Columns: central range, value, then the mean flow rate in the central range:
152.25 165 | -0.08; 318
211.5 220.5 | -0.10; 311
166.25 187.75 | 0.17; 252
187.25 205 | -0.04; 298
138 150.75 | -0.05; 315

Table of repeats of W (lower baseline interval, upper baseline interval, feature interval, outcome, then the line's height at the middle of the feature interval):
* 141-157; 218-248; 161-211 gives 3.6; 302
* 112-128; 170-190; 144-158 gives -2.3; 274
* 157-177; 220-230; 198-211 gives -0.3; 291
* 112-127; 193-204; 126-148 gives -0.6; 304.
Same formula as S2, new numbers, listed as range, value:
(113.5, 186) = 295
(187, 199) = 300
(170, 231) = 279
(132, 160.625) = 316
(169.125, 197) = 261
